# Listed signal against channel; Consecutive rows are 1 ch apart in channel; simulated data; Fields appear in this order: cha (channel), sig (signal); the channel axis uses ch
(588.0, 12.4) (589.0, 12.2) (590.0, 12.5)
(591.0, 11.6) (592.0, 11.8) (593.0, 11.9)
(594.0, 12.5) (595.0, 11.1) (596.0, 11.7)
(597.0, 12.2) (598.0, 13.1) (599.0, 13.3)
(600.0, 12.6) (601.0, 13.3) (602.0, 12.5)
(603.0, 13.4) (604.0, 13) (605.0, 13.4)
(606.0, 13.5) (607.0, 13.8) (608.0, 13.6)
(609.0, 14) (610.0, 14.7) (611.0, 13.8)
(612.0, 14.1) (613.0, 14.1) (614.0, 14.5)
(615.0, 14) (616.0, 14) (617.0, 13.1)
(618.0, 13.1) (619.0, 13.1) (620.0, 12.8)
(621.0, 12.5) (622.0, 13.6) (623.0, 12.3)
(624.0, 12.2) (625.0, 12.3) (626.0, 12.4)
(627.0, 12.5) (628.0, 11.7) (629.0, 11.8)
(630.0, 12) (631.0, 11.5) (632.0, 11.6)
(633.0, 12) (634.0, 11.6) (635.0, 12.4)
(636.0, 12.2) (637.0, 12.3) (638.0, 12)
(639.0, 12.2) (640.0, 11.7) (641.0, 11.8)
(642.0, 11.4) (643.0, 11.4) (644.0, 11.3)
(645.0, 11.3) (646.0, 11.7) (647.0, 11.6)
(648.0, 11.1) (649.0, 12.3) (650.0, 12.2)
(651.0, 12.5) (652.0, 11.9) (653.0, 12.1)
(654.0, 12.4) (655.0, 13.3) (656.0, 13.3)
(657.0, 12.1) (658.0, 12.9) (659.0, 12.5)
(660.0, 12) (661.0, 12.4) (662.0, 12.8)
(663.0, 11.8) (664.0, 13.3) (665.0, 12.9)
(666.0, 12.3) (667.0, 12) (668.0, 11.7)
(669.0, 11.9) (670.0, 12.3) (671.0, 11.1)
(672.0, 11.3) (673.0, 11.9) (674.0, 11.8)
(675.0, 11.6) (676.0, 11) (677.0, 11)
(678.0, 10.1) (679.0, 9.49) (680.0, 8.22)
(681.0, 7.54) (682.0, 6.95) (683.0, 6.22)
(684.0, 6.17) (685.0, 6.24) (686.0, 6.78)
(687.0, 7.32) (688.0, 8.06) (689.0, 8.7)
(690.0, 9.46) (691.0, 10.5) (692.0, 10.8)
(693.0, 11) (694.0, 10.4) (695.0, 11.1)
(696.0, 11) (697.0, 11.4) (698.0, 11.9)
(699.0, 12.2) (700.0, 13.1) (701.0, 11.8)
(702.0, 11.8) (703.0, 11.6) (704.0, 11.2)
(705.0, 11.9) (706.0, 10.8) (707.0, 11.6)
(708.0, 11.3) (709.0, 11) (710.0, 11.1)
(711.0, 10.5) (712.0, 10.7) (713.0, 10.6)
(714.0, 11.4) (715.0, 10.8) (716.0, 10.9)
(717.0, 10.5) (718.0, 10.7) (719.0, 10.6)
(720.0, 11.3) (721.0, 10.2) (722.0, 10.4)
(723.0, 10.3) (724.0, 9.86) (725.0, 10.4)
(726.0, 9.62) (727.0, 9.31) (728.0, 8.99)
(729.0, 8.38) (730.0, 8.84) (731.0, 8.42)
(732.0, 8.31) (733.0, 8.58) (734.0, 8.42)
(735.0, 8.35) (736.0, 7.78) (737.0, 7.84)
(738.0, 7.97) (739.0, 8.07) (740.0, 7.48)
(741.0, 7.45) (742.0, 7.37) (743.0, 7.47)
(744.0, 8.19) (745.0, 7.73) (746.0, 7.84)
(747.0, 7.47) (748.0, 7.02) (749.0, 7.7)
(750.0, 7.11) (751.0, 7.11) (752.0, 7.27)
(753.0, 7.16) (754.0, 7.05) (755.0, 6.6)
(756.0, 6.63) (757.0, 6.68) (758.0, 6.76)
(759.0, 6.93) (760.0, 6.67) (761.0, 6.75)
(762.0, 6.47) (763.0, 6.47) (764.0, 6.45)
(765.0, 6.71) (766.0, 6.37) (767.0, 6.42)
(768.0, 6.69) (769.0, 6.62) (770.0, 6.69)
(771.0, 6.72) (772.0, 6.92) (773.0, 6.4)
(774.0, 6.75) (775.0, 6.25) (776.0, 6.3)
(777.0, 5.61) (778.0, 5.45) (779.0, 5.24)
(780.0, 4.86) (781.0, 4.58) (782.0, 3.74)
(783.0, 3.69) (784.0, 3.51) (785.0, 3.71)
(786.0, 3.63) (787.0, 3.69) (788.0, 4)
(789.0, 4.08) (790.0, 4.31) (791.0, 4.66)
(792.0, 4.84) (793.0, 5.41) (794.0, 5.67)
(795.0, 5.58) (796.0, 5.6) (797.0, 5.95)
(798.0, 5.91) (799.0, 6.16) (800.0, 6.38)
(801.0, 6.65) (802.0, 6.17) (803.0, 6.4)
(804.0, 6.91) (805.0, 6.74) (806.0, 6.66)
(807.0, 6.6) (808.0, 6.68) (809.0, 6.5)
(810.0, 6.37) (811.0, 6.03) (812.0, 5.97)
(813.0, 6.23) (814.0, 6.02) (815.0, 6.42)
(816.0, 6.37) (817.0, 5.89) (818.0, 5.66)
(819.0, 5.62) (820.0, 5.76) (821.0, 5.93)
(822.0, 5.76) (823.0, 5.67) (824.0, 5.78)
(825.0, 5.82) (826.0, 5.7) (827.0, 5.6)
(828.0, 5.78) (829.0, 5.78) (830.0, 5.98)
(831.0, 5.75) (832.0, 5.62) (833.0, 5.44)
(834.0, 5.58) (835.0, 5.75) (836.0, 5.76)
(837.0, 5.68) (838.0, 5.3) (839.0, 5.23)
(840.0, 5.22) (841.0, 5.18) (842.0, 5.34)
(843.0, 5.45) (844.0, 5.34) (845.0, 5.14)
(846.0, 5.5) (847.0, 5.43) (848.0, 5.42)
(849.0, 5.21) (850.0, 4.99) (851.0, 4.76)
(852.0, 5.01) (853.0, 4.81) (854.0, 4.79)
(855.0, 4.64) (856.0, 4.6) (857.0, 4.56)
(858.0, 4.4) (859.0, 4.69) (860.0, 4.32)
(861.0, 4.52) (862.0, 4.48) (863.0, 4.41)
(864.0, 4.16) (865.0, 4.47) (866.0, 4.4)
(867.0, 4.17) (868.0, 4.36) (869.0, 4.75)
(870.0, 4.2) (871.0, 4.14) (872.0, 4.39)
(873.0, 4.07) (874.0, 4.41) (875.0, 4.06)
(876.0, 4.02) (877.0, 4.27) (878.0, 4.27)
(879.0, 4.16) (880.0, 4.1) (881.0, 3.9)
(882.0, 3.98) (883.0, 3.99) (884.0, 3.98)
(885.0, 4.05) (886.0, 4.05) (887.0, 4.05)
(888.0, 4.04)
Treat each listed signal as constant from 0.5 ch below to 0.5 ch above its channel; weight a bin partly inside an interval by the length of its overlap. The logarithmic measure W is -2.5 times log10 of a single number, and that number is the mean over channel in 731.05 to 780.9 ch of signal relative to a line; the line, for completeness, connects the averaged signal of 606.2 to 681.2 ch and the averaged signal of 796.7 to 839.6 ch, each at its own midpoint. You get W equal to 0.18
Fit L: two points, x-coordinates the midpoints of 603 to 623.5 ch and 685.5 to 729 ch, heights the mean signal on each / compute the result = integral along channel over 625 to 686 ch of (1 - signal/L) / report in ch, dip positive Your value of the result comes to 4.2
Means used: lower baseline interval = 13.5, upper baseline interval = 10.6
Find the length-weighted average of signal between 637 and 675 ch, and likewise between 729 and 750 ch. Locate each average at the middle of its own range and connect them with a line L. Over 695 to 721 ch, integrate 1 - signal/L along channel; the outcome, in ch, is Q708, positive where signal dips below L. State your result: -4.9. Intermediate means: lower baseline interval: 12.1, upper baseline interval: 7.91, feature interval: 11.2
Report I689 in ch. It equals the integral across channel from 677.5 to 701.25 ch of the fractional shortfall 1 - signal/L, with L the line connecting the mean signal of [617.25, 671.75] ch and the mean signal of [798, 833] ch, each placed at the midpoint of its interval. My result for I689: 2.5 ch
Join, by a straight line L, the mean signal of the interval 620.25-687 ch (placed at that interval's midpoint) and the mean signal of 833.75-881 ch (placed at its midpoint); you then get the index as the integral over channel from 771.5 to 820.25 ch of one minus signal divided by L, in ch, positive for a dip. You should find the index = 8.0 ch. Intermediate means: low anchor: 11.4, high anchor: 4.75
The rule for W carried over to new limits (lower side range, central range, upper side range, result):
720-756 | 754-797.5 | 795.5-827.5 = 0.26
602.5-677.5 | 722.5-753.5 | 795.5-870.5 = 0.09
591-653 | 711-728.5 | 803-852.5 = -0.12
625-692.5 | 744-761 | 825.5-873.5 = 0.14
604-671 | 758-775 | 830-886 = 0.20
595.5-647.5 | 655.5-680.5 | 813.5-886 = -0.06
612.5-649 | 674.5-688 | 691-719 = 0.35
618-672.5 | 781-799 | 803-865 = 0.45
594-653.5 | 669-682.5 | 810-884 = 0.05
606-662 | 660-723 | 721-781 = -0.07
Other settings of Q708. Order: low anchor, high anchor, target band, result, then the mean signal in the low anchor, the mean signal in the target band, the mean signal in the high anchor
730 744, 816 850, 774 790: 5.27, 8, 4.62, 5.58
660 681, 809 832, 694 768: 2.24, 11.5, 9.04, 5.91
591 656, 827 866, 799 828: 0.33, 12.5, 6.15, 5.12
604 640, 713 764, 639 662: -0.64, 12.9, 12.1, 8.36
